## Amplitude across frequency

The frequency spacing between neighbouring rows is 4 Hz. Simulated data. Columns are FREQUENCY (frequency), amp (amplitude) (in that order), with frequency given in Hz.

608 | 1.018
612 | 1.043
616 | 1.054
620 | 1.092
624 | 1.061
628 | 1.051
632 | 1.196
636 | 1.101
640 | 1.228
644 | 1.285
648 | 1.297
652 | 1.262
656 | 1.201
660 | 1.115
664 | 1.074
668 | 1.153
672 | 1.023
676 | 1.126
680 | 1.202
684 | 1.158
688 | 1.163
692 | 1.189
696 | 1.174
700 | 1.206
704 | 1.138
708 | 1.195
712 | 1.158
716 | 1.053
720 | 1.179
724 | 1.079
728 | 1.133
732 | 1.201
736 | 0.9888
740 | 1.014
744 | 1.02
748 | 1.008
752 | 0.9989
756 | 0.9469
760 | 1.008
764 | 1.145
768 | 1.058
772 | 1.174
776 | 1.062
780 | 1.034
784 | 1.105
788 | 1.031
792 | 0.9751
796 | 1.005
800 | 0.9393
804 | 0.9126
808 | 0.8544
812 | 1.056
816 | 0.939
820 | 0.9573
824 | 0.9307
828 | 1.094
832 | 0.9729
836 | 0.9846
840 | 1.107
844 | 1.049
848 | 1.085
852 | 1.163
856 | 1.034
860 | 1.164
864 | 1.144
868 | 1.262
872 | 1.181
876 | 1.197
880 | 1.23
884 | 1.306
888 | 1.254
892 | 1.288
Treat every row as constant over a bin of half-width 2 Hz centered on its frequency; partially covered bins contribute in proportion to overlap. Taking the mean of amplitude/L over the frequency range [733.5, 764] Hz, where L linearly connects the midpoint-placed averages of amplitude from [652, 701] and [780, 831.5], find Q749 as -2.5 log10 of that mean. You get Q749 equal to 0.05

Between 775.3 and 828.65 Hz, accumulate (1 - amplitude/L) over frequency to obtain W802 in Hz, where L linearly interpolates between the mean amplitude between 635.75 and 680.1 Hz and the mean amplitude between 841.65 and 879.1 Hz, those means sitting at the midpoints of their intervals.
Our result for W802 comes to 7.6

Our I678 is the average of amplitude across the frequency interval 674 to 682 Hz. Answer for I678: 1.16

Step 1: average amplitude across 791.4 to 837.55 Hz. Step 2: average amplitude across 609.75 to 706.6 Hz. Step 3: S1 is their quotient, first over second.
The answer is 0.84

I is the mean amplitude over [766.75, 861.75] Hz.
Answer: 1.03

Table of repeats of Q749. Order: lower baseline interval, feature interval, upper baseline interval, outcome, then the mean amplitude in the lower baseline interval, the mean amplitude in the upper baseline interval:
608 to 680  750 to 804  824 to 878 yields 0.08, 1.14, 1.1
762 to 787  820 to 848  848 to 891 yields 0.13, 1.09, 1.19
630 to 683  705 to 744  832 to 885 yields 0.05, 1.17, 1.14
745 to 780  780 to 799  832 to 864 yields 0.04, 1.05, 1.08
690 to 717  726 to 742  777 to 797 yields 0.03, 1.16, 1.03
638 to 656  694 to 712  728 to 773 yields -0.03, 1.26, 1.05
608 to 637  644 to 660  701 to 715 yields -0.12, 1.08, 1.16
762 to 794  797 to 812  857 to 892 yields 0.19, 1.07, 1.22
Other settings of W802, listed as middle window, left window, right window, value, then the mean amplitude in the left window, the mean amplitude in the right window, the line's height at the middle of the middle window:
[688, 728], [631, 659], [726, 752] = -1.5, 1.22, 1.06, 1.11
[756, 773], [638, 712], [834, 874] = 1.1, 1.18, 1.12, 1.15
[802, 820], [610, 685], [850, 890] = 3.6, 1.14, 1.19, 1.18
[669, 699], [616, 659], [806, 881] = -0.1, 1.17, 1.07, 1.15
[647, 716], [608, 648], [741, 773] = -4.5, 1.13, 1.04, 1.09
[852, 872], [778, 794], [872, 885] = 0.7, 1.04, 1.23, 1.2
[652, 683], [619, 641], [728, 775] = -1.1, 1.12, 1.05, 1.1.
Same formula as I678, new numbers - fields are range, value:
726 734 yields 1.17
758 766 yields 1.08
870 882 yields 1.2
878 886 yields 1.27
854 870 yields 1.15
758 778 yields 1.09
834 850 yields 1.06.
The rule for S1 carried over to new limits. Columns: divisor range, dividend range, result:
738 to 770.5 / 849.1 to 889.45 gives 1.16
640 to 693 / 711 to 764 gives 0.90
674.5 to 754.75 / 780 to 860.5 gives 0.91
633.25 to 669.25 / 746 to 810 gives 0.85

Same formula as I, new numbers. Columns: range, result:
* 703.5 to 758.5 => 1.08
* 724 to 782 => 1.06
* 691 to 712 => 1.18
